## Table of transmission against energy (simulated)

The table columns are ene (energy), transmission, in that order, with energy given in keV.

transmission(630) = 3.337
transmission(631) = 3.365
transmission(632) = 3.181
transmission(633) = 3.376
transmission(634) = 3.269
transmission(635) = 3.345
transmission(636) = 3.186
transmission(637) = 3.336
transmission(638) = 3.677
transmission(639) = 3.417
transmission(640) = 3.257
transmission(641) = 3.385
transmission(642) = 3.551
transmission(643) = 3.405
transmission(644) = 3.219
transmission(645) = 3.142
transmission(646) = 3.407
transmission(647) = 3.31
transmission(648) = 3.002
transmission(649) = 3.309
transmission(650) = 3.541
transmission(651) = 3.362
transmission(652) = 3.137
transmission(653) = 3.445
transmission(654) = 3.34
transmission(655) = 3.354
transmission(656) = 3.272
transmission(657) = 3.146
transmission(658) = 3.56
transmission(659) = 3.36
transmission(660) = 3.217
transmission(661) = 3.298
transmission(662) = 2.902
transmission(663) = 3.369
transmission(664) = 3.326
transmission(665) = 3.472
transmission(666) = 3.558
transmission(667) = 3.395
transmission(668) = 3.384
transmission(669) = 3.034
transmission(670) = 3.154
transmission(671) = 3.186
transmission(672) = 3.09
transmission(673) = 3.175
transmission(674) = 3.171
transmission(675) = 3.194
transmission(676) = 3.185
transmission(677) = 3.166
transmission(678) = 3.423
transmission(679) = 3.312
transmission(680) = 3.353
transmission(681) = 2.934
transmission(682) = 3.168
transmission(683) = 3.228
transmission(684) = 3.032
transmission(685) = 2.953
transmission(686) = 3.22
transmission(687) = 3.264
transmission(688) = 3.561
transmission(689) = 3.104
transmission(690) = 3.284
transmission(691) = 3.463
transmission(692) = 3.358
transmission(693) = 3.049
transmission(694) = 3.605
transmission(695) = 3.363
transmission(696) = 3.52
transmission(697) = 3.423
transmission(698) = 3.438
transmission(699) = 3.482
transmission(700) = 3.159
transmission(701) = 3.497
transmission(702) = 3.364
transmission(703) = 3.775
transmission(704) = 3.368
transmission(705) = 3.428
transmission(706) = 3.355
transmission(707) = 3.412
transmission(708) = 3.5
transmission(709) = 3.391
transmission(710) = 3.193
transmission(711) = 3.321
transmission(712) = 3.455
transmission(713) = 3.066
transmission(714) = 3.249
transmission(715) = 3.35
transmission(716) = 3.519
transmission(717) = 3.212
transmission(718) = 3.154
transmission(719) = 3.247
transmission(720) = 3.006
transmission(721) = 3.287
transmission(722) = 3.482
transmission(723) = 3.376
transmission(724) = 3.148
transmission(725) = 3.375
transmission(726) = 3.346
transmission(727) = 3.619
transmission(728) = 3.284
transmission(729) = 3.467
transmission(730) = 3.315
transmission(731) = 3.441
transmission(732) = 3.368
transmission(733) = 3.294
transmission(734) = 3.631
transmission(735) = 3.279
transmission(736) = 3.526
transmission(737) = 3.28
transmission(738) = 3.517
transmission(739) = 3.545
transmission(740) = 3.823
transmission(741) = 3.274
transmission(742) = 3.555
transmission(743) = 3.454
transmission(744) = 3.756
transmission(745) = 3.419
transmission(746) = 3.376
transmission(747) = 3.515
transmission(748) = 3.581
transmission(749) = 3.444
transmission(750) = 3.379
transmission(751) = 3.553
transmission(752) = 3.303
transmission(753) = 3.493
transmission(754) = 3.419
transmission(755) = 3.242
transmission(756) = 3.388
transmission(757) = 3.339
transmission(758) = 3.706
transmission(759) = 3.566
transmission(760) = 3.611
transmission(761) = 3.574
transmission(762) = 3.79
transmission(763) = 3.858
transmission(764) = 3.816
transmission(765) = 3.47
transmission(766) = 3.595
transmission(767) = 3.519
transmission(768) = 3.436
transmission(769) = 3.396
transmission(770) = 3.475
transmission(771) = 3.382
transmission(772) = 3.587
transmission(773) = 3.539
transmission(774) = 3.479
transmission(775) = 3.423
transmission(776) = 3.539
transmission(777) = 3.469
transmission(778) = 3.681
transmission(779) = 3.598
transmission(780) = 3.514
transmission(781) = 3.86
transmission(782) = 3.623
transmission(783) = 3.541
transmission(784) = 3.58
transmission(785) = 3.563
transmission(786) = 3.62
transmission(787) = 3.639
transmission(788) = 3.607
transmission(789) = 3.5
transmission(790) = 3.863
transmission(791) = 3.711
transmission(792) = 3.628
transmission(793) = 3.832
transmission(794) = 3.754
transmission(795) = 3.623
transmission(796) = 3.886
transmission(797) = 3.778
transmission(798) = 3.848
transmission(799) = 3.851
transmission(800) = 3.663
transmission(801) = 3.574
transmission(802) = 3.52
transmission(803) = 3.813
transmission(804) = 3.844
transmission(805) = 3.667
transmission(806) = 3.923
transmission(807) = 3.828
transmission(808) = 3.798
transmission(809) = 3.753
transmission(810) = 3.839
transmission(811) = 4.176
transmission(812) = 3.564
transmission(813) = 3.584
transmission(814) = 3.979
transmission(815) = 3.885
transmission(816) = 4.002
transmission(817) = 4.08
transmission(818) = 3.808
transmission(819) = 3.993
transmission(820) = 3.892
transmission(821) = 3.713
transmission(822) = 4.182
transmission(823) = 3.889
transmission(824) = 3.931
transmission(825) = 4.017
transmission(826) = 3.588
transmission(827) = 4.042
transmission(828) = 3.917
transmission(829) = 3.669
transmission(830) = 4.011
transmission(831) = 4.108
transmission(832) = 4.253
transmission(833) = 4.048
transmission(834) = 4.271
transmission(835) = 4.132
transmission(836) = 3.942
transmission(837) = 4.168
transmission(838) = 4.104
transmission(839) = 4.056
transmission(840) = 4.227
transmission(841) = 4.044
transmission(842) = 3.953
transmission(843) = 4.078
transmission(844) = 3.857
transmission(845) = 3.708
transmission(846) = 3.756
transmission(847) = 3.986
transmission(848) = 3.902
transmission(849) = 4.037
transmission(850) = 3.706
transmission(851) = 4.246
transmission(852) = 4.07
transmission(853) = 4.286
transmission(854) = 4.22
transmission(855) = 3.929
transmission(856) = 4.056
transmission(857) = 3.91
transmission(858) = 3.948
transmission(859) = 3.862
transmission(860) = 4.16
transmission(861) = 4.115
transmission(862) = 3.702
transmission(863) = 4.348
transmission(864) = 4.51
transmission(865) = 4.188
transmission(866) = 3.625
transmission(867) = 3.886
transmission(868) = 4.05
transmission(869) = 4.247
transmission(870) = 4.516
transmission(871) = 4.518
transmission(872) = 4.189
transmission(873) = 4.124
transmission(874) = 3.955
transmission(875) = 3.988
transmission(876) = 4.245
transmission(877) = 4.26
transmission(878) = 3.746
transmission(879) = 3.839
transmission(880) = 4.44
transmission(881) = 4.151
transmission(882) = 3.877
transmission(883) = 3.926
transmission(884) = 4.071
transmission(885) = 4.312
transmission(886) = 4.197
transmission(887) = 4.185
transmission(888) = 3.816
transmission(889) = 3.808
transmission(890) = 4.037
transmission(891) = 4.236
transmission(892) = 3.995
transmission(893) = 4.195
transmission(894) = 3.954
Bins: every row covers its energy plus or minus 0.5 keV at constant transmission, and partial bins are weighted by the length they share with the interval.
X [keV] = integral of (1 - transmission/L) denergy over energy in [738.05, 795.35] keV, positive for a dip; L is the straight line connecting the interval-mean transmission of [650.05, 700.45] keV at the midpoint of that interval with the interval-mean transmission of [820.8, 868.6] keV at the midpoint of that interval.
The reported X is 1.8 keV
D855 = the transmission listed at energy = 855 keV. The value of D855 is 3.929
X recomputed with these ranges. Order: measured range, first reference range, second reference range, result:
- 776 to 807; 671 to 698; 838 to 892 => 0.4 keV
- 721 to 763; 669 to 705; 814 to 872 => 1.0 keV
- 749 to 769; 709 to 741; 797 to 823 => 0.1 keV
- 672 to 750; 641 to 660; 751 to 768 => 2.1 keV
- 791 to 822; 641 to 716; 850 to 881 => 0.3 keV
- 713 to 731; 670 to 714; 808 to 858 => 0.7 keV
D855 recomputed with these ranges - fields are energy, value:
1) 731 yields 3.441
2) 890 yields 4.037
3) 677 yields 3.166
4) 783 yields 3.541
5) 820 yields 3.892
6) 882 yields 3.877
